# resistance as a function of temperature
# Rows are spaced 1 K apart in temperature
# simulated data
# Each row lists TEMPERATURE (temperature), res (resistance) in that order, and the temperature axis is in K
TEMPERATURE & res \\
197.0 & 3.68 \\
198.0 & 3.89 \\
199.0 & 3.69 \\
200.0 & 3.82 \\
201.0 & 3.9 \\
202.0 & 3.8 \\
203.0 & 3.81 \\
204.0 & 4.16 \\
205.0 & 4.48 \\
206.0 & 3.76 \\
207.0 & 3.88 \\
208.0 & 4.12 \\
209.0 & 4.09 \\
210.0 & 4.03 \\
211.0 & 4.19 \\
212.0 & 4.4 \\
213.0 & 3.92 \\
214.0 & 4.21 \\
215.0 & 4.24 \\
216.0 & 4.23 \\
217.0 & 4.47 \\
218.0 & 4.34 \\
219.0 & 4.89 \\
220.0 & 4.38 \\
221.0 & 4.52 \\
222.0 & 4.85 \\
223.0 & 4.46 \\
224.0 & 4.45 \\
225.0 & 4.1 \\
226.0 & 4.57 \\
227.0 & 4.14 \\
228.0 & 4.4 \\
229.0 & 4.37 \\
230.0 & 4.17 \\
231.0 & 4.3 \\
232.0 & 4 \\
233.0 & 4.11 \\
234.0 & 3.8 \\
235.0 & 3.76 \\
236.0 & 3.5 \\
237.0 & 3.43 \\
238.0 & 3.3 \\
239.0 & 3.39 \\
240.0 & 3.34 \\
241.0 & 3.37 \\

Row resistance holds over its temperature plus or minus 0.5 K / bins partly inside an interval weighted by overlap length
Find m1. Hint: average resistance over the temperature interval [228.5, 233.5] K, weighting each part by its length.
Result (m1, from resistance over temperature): 4.19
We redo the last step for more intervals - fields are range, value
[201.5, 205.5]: 4.06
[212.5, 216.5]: 4.15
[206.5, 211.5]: 4.06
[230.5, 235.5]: 3.99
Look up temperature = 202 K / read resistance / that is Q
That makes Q 3.8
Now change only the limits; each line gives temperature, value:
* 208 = 4.12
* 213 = 3.92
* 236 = 3.5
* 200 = 3.82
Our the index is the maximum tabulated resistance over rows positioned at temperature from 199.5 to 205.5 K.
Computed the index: 4.48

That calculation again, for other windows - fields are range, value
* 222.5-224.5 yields 4.46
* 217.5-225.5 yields 4.89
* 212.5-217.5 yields 4.47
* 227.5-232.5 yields 4.4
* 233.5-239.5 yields 3.8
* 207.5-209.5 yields 4.12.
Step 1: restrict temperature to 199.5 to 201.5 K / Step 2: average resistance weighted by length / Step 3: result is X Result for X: 3.86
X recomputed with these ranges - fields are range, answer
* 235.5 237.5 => 3.46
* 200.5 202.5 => 3.85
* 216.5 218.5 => 4.4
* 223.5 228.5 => 4.33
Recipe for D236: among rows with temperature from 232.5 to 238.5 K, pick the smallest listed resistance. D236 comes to 3.3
